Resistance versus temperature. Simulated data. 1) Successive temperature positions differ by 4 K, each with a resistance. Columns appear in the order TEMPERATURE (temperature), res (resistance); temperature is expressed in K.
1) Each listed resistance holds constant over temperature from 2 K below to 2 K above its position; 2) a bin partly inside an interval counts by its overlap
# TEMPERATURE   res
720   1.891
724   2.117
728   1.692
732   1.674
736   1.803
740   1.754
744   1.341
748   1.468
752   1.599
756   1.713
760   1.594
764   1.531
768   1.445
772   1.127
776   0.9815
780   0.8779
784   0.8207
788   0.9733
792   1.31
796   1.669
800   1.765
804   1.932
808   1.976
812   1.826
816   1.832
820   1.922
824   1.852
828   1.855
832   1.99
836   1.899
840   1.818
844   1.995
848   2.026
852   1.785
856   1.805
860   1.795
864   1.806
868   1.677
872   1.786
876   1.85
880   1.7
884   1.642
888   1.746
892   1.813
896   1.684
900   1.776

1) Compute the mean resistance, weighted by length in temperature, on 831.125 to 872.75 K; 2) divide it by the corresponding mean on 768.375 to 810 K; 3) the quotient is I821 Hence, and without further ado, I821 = 1.37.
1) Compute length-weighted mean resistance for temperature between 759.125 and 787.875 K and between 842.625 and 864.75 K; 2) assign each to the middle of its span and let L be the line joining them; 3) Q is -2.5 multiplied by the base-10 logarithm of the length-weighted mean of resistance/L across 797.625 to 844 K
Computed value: -0.19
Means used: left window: 1.17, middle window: 1.88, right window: 1.87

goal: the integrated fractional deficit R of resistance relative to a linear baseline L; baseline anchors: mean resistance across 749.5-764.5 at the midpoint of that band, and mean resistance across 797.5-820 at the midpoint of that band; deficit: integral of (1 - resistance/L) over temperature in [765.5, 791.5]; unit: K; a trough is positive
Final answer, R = 9.87 K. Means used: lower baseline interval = 1.61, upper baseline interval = 1.87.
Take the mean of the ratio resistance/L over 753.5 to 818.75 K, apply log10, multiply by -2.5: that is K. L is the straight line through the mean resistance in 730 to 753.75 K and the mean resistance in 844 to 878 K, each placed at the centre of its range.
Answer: 0.15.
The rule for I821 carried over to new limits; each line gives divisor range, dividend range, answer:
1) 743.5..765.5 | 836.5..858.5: 1.21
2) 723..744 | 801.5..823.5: 1.08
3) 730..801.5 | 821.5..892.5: 1.29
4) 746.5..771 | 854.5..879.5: 1.15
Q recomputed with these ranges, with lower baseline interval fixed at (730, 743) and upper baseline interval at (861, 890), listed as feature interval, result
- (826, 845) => -0.10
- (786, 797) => 0.32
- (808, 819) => -0.08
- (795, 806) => -0.04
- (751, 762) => 0.05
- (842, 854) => -0.12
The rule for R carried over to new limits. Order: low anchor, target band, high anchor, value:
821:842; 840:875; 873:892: -0.38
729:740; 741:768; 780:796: -0.96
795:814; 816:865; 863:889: -2.38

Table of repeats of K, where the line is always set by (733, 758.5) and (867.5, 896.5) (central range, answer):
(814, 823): -0.12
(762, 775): 0.22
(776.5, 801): 0.35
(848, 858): -0.08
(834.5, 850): -0.14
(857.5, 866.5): -0.04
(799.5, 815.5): -0.13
